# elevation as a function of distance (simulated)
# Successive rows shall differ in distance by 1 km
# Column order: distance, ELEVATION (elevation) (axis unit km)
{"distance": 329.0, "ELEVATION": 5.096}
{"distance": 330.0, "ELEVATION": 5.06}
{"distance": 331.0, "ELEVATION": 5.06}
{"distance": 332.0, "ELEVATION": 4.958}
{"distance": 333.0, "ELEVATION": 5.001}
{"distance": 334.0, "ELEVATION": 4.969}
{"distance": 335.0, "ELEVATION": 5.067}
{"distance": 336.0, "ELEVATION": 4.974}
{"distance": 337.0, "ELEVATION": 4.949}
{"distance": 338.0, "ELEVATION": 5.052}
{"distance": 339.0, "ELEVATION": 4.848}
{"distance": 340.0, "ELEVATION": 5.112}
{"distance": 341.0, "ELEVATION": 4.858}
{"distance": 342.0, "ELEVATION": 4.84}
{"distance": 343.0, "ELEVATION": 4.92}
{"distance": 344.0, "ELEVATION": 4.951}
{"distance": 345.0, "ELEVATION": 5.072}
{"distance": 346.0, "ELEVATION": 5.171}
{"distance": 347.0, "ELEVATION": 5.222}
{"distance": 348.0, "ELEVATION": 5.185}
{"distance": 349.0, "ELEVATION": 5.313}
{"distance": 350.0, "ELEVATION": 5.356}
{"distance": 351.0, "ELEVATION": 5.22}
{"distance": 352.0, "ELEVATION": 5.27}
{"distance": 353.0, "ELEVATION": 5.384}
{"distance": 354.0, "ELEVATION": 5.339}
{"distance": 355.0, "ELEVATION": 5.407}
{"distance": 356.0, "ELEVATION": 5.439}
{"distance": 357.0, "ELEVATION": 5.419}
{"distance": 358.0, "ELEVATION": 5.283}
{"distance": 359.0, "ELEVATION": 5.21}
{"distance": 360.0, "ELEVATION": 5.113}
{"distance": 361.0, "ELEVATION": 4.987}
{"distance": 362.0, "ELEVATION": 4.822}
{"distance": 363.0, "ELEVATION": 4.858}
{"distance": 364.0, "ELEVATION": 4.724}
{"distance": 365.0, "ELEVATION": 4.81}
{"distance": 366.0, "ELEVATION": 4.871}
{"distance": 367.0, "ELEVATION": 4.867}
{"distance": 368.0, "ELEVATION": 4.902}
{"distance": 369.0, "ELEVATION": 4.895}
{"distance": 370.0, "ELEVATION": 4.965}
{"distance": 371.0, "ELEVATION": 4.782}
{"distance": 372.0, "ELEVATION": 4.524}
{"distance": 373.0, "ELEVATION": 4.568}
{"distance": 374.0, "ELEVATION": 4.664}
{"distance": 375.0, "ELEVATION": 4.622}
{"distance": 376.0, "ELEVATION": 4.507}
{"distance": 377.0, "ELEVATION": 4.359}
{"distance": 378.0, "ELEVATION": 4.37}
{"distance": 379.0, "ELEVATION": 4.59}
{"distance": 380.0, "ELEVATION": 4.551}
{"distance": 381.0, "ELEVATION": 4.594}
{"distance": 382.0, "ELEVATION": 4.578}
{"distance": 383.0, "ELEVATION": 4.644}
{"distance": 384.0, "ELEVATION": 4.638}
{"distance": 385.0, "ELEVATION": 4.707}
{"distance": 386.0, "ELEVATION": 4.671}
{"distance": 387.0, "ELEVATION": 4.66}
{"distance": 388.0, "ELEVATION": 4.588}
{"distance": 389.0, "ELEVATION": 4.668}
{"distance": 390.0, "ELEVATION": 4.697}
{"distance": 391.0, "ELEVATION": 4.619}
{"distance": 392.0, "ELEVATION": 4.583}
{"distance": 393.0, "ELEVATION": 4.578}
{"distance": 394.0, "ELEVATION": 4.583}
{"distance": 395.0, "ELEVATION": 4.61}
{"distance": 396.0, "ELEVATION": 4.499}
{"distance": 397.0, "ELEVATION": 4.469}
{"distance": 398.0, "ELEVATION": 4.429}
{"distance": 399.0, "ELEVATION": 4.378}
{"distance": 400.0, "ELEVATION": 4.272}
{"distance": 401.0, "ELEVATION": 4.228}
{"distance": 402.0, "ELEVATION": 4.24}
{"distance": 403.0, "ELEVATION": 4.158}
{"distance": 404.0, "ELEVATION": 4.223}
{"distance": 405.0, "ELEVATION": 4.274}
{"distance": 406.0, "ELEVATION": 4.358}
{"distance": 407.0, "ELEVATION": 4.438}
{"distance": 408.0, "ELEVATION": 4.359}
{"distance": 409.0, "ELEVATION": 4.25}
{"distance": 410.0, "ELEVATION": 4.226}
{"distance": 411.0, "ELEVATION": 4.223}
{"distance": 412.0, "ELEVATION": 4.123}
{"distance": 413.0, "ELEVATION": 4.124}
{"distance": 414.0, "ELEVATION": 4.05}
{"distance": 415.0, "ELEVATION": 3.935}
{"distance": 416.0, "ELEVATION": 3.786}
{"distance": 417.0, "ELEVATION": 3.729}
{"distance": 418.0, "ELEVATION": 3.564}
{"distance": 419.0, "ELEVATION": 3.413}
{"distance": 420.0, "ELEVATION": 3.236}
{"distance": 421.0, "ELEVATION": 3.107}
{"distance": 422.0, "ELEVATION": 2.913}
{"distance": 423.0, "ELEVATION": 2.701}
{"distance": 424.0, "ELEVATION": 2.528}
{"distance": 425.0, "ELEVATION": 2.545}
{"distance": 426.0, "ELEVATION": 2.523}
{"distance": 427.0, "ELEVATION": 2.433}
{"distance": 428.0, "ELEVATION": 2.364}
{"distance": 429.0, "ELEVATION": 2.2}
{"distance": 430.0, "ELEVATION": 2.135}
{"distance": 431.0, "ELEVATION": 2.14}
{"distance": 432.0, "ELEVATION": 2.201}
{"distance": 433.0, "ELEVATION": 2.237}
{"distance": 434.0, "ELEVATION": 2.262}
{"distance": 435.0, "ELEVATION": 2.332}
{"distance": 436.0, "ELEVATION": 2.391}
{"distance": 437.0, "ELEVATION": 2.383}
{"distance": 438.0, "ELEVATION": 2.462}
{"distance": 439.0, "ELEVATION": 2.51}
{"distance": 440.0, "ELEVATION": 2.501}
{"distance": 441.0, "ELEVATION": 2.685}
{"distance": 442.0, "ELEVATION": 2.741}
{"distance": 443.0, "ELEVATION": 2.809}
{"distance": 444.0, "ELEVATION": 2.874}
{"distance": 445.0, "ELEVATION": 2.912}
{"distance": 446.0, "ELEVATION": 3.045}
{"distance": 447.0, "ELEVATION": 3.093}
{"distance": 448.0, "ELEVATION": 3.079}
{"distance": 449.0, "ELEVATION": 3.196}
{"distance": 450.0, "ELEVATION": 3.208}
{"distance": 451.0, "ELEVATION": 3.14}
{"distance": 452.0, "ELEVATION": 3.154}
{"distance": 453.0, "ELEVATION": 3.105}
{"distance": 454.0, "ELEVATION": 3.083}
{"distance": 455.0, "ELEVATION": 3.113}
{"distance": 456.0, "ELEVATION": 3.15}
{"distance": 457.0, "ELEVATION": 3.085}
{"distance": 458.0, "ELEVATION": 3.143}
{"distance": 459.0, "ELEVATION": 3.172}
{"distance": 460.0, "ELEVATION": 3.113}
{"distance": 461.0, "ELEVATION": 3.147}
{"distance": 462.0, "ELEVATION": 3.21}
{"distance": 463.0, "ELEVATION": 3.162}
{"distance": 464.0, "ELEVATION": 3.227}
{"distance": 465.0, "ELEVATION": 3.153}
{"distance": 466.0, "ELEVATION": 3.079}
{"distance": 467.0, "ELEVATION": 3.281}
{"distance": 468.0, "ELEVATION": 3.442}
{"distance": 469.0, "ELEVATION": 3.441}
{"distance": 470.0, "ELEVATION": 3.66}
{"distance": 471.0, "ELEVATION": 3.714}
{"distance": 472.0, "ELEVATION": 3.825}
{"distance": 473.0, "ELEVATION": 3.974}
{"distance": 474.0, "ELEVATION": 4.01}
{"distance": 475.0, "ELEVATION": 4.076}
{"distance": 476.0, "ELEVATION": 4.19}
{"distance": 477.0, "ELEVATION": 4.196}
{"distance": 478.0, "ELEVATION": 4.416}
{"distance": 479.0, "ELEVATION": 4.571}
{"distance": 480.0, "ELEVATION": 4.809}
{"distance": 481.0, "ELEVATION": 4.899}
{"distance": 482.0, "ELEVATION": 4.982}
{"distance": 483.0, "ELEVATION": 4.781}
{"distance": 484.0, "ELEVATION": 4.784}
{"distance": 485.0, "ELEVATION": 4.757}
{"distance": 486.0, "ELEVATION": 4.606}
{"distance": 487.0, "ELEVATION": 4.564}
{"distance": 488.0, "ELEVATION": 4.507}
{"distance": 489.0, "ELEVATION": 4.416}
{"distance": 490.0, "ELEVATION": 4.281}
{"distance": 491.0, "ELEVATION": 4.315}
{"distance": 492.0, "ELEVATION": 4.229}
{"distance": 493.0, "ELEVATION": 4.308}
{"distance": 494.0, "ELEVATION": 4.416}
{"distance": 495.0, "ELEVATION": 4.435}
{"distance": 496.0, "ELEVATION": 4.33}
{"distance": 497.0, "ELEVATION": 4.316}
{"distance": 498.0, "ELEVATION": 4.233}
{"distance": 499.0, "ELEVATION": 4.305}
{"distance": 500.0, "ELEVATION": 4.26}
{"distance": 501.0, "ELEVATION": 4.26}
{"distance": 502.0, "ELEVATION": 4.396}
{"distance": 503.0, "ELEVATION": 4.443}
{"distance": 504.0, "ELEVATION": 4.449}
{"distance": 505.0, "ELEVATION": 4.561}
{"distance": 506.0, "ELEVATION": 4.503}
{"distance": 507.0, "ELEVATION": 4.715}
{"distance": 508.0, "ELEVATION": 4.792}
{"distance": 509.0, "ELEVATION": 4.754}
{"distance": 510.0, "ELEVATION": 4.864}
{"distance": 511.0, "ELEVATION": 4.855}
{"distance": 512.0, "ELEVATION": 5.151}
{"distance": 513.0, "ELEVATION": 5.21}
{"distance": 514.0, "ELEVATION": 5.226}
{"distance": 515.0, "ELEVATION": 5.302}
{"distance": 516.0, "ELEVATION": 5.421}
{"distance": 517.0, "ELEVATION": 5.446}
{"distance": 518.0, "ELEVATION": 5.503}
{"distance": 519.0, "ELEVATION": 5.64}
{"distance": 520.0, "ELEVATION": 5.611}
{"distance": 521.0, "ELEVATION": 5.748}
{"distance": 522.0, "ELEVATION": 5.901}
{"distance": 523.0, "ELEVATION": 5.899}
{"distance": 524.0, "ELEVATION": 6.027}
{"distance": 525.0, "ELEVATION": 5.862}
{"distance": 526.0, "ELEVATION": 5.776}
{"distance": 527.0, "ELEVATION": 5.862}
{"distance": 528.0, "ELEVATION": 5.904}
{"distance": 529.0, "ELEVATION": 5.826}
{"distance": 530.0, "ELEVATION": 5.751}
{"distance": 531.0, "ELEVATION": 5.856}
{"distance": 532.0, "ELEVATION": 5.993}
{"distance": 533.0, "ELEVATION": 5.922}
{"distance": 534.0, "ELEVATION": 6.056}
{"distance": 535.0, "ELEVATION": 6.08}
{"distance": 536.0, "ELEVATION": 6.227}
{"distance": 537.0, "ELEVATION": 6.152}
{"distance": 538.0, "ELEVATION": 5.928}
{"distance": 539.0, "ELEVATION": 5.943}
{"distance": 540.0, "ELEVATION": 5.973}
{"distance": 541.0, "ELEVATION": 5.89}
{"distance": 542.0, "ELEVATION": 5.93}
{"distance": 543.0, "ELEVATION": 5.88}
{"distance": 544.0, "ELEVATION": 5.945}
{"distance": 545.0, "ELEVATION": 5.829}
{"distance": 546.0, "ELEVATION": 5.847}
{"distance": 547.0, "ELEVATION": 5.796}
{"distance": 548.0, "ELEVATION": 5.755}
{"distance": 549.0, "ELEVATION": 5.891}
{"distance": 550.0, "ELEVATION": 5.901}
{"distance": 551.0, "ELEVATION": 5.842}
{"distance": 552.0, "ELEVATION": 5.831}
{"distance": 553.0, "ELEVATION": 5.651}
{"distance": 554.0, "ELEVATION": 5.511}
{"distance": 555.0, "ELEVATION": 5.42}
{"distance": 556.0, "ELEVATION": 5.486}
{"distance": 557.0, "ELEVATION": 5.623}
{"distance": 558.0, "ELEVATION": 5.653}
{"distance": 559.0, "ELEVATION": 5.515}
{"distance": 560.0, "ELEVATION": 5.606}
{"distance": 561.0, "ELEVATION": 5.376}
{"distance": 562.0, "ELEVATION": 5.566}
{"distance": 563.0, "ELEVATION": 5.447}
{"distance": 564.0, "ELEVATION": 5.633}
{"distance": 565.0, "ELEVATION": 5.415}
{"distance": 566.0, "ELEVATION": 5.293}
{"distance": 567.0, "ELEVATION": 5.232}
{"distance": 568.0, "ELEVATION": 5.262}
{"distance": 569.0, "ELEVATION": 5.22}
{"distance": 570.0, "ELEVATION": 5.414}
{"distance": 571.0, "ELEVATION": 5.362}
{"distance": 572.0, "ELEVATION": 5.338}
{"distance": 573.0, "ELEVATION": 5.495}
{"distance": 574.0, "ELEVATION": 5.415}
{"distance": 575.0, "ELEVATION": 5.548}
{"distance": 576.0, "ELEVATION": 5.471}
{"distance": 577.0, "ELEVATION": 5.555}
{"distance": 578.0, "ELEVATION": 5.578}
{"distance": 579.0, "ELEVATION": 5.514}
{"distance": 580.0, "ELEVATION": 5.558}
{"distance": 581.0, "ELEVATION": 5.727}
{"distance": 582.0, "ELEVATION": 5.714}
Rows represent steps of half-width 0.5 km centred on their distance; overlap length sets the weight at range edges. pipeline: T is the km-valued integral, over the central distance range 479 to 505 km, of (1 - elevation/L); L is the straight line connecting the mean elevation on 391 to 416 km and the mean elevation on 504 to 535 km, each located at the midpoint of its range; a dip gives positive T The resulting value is 3.5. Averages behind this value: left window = 4.31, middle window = 4.49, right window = 5.46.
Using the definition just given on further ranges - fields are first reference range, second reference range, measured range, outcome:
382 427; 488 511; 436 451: 5.00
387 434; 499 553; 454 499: 7.59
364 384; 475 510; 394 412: 1.14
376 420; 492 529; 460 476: 4.24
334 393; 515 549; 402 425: 6.15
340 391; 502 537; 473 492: 2.94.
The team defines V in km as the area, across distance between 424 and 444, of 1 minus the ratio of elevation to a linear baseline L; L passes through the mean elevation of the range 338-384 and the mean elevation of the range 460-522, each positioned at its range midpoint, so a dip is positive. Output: 9.53 km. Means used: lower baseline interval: 4.93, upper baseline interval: 4.41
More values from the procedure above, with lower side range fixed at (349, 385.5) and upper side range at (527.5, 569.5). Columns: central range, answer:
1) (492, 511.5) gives 3.68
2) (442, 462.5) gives 8.55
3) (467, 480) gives 3.43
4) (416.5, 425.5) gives 3.60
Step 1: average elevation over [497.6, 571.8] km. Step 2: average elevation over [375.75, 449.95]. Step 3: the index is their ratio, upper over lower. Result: 1.50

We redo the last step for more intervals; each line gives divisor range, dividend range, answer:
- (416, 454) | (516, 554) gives 2.11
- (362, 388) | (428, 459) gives 0.59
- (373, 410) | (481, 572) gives 1.18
